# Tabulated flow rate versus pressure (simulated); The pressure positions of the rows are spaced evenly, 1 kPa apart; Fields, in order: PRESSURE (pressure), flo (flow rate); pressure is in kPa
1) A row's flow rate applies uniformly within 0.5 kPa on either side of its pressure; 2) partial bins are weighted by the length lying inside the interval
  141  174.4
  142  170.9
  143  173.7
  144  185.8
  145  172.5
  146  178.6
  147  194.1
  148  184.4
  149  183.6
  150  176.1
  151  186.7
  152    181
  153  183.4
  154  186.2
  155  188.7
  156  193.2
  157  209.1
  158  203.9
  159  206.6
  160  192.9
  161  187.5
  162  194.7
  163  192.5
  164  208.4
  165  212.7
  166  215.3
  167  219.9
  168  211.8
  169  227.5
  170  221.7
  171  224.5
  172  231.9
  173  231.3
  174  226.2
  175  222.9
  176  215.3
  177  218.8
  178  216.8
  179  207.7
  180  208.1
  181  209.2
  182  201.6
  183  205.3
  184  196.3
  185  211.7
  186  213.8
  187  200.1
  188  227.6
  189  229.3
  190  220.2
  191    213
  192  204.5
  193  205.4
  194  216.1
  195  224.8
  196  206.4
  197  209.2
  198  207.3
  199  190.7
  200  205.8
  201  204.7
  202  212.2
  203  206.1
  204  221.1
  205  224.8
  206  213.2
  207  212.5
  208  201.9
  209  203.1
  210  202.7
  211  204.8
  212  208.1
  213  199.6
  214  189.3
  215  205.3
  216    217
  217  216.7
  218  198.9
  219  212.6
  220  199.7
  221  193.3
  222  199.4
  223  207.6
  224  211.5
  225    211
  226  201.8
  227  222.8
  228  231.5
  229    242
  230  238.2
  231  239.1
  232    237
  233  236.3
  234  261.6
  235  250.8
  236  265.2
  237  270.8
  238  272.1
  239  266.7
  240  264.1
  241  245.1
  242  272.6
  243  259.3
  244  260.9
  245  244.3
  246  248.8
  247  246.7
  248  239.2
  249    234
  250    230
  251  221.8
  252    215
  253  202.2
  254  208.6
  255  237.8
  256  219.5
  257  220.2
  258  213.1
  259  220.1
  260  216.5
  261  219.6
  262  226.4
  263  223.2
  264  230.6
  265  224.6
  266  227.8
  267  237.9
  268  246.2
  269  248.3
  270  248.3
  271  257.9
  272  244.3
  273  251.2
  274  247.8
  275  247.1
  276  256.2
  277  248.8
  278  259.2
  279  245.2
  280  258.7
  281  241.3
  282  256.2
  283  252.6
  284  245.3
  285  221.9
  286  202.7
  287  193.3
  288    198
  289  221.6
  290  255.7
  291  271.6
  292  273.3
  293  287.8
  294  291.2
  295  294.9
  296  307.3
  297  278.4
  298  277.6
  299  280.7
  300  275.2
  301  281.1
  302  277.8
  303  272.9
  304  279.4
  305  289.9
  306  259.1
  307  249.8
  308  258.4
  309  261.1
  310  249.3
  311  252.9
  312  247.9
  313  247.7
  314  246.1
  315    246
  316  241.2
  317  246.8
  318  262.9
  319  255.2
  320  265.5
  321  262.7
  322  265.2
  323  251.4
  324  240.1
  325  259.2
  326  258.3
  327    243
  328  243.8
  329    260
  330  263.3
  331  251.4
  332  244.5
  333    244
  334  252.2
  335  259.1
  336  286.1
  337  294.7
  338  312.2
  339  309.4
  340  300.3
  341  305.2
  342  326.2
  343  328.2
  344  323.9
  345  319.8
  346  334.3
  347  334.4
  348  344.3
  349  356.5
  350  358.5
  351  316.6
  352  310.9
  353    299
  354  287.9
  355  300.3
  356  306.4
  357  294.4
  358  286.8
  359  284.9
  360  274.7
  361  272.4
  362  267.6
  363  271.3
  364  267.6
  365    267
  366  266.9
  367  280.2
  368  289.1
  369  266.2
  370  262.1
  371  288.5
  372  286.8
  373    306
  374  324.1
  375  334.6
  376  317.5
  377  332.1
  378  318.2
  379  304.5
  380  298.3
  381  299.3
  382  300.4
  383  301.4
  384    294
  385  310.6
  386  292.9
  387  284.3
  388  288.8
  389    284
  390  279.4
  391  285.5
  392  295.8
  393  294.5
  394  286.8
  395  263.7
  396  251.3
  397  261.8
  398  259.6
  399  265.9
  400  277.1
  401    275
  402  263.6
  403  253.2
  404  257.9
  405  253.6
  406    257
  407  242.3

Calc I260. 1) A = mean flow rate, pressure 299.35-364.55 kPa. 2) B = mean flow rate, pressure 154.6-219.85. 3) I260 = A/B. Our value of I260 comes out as 1.33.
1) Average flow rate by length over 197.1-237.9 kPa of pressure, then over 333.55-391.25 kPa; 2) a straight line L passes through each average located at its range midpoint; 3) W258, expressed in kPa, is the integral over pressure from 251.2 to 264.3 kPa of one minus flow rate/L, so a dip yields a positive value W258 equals 1.1 kPa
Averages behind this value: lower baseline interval 217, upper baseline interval 299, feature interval 219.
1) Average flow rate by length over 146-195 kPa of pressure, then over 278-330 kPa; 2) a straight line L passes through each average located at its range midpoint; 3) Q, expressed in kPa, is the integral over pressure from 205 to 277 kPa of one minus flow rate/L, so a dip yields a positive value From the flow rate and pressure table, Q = 1.12 kPa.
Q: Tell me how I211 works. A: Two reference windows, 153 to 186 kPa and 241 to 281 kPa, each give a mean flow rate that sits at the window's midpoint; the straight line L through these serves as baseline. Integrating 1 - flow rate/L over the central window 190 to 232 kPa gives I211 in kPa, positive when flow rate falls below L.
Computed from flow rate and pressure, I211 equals 2.07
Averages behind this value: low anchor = 209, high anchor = 238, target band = 211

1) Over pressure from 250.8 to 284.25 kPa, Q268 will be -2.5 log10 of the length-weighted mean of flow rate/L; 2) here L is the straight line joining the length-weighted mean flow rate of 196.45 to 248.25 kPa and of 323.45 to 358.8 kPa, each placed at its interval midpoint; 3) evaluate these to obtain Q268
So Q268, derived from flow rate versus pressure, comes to 0.07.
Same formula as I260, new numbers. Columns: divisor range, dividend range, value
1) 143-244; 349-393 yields 1.38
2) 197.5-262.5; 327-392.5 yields 1.31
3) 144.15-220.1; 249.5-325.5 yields 1.20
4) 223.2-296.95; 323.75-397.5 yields 1.20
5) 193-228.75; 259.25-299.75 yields 1.19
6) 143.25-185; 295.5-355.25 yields 1.38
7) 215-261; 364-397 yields 1.26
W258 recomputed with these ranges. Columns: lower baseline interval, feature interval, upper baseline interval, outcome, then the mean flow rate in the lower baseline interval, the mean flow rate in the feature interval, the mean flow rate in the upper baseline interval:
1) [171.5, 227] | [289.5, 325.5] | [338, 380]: 0.9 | 210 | 266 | 303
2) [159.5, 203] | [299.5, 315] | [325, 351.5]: 0.8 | 212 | 263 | 294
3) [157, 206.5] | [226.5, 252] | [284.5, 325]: -1.5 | 212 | 247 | 259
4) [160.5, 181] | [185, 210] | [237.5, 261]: 1.2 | 215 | 211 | 237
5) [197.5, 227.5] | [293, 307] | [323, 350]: -0.9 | 207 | 281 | 289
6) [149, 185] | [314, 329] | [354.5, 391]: 1.0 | 206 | 253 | 292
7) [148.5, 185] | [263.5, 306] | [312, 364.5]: 0.6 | 206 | 255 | 282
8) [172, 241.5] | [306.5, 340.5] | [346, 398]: 1.6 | 218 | 260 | 295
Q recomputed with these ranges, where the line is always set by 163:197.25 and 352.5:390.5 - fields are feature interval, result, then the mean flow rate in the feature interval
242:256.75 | 0.5 kPa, 235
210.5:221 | 1.1 kPa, 205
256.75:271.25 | 1.1 kPa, 230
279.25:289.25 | 1.0 kPa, 230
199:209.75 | 0.7 kPa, 209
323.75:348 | -0.6 kPa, 285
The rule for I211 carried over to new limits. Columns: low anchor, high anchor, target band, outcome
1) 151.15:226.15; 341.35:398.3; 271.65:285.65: 0.3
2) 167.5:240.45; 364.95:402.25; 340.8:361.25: -2.8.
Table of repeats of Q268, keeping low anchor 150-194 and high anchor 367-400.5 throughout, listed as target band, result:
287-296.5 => -0.03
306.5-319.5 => 0.05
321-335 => 0.07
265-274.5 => 0.01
